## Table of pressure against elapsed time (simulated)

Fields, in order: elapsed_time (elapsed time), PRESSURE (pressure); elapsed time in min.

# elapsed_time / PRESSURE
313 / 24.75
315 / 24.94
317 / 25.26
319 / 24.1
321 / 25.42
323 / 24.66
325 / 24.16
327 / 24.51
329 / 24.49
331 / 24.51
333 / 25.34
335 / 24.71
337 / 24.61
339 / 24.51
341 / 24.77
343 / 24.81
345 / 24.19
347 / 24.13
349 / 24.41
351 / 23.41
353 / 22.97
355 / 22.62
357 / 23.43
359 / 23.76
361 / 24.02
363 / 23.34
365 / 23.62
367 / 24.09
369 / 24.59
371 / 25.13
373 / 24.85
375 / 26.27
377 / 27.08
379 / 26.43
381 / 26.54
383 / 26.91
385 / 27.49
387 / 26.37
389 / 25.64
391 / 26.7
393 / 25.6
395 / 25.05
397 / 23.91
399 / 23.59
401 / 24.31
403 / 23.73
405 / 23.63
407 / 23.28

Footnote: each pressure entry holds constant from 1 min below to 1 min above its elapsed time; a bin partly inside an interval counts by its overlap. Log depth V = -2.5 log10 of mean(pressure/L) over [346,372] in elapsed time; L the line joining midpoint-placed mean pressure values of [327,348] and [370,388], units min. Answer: 0.07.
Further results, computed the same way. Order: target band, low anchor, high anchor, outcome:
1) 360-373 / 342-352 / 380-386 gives 0.066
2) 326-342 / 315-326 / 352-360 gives -0.024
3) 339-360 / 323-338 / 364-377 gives 0.040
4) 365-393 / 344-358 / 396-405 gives -0.095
